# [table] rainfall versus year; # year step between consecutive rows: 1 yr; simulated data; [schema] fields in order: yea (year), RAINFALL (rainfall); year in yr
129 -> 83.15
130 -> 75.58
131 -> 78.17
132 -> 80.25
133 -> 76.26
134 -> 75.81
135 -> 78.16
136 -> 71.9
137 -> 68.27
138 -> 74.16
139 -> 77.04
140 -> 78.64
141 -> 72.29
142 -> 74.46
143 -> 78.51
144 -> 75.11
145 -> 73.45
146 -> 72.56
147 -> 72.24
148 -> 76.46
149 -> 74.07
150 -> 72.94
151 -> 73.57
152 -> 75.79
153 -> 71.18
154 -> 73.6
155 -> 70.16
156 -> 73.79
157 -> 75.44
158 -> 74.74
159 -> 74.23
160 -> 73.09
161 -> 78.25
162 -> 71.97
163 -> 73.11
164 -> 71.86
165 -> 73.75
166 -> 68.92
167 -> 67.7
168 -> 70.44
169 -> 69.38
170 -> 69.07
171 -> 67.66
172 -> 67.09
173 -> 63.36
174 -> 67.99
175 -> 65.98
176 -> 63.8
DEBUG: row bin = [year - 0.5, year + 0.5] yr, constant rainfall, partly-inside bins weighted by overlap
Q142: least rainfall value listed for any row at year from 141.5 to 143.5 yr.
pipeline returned 74.46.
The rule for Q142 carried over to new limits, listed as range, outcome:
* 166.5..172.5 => 67.09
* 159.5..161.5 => 73.09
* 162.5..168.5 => 67.7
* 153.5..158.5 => 70.16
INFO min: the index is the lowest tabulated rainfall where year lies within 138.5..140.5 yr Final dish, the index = 77.04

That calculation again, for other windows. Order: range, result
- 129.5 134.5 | 75.58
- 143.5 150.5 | 72.24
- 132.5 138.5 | 68.27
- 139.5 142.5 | 72.29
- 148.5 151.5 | 72.94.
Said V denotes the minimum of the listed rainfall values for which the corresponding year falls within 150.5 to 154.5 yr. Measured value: 71.18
